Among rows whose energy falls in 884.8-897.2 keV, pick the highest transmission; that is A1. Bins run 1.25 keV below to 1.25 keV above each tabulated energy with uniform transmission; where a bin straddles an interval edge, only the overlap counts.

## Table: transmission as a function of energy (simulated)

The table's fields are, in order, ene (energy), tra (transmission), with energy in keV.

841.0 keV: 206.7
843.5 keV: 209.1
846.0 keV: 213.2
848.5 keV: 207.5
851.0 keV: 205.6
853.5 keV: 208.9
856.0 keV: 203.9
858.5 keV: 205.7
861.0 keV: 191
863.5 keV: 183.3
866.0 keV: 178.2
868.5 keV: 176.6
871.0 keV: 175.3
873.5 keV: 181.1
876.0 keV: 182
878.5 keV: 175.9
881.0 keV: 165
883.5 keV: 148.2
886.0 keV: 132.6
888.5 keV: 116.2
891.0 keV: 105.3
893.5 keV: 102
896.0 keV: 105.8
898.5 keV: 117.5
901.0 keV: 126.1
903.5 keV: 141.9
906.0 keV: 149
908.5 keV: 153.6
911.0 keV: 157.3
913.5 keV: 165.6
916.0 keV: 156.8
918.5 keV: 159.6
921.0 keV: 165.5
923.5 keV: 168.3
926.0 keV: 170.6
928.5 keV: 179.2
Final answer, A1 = 132.6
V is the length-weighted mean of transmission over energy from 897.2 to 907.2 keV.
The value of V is 133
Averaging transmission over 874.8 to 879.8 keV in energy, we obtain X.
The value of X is 179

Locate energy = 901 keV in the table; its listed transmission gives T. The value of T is 126.1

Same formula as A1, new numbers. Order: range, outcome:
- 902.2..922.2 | 165.6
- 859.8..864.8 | 191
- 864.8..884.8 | 182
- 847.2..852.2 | 207.5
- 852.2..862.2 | 208.9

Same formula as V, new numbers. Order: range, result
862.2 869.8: 179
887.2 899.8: 110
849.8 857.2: 206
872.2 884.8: 170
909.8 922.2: 161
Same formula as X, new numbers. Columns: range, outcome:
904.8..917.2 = 156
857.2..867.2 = 190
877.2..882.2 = 171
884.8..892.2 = 118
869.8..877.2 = 179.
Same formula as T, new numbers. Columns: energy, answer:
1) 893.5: 102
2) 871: 175.3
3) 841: 206.7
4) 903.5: 141.9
